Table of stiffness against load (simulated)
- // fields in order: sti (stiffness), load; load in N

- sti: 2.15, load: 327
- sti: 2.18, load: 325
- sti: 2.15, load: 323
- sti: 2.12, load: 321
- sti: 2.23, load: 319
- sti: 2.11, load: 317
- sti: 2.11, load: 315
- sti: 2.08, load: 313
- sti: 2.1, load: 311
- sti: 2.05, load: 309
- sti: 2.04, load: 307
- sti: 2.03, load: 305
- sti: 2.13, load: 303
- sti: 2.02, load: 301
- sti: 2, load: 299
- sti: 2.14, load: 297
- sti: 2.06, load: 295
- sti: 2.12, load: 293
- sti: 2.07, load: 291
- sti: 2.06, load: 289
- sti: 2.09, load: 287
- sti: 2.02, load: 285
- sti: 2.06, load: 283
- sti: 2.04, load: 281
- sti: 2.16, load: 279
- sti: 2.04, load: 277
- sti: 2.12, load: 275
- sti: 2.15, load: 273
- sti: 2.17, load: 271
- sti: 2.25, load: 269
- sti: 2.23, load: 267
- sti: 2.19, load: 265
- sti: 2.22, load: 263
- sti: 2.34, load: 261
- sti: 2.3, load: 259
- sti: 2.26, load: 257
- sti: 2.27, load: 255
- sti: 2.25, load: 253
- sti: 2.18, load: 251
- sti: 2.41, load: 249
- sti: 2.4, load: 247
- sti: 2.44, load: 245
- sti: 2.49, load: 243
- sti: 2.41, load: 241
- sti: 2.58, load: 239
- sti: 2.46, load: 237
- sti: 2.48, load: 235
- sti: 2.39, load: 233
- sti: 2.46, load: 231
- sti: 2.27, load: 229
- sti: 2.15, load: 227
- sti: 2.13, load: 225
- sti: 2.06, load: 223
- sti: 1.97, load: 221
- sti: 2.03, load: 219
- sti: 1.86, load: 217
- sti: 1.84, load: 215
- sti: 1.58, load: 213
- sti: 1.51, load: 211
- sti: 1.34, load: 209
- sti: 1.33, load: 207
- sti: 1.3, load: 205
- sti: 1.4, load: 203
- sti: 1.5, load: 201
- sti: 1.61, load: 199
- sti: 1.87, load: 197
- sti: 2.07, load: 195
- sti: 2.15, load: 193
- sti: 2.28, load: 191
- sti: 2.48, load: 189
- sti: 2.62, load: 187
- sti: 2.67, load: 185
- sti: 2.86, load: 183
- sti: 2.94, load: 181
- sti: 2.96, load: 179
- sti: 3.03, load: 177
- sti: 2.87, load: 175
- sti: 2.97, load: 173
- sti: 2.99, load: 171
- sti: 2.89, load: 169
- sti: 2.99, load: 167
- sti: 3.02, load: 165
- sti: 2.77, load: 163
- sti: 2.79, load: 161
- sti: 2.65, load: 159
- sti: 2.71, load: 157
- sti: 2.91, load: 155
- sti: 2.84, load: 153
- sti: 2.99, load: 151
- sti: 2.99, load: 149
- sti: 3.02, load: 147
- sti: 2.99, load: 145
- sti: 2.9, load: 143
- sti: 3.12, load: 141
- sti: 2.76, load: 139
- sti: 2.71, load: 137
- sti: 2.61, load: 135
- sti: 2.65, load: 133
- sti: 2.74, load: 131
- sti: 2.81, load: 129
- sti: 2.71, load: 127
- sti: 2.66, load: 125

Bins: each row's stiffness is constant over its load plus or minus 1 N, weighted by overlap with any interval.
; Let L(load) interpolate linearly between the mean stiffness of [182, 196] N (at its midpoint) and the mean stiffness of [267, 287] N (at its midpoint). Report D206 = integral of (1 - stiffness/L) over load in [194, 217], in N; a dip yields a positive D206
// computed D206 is 7.7 N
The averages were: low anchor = 2.45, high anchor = 2.12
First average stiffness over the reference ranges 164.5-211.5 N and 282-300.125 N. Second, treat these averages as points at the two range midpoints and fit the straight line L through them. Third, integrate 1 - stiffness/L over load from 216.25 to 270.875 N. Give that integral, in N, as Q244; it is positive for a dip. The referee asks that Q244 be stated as -2.4 N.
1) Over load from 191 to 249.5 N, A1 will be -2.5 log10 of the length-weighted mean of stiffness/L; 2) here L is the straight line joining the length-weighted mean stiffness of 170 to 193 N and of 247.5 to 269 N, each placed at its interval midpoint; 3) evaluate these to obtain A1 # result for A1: 0.23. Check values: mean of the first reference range 2.76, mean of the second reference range 2.27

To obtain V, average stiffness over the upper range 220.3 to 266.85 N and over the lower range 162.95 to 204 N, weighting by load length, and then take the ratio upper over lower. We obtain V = 0.92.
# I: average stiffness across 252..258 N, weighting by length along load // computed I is 2.26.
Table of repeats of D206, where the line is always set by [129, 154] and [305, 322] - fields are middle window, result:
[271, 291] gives 1.41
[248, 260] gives 0.43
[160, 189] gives -1.68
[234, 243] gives -0.20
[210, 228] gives 4.37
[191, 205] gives 4.51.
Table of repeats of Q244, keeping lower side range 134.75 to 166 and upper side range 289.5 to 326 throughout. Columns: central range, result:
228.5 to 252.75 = 0.1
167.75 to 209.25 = 5.9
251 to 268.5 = 0.6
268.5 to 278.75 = 0.6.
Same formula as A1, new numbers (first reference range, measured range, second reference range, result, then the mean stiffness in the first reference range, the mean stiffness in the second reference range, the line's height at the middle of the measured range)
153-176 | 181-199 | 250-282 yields 0.15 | 2.87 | 2.2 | 2.7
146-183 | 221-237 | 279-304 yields 0.10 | 2.91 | 2.07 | 2.48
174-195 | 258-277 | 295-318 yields 0.02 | 2.66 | 2.07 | 2.26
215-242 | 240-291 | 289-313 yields -0.03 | 2.23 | 2.07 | 2.15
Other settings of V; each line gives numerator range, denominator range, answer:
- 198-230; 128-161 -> 0.61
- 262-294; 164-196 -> 0.78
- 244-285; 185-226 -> 1.19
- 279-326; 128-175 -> 0.73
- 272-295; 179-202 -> 0.90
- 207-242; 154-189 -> 0.73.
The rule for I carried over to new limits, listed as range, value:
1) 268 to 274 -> 2.19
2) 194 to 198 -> 1.97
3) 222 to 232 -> 2.21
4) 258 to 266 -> 2.26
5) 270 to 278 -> 2.12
